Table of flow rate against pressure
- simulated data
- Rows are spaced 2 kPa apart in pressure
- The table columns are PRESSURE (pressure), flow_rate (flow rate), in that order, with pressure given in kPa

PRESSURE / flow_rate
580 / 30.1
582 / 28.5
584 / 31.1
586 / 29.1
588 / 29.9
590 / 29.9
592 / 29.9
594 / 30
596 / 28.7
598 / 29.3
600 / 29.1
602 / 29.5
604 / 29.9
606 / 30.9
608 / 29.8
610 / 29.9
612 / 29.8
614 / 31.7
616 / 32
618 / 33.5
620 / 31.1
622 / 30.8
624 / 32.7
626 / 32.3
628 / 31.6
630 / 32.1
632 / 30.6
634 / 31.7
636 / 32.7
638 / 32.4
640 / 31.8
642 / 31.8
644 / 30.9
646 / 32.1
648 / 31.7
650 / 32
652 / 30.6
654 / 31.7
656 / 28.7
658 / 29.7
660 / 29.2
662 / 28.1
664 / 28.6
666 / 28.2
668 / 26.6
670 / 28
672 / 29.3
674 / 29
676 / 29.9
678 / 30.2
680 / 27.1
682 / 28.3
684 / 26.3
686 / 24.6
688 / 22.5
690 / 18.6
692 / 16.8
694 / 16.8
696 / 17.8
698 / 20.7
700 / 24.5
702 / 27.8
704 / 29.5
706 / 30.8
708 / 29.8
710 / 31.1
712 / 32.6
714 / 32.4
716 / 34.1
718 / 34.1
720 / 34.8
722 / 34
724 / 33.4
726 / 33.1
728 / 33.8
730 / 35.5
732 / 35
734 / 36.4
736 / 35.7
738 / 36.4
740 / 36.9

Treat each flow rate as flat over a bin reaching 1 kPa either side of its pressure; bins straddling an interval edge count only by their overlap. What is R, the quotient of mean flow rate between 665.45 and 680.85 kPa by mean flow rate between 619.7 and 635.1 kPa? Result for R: 0.9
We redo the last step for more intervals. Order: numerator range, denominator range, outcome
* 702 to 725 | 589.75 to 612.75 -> 1.08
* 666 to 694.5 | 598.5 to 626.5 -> 0.83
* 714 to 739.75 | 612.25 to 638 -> 1.09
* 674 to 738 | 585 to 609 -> 0.98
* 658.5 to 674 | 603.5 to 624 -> 0.91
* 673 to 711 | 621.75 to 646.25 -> 0.80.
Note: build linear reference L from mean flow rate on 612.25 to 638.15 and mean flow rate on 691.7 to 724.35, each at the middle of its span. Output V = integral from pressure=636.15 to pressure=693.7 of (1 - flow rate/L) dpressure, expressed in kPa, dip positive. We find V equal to 3.8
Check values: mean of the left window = 31.9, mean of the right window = 28.4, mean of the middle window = 28.3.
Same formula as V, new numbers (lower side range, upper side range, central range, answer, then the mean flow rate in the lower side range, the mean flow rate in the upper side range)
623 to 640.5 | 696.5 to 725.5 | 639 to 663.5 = 0.8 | 32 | 30.5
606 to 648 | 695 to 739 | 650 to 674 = 1.9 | 31.6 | 31.5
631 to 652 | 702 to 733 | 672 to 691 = 3.4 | 31.7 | 32.8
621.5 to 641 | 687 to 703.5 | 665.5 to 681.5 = -2.5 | 31.9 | 21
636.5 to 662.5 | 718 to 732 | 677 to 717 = 8.3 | 30.9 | 34.2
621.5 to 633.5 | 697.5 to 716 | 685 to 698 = 4.4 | 31.7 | 29.3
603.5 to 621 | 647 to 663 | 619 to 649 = -1.1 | 31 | 30.2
